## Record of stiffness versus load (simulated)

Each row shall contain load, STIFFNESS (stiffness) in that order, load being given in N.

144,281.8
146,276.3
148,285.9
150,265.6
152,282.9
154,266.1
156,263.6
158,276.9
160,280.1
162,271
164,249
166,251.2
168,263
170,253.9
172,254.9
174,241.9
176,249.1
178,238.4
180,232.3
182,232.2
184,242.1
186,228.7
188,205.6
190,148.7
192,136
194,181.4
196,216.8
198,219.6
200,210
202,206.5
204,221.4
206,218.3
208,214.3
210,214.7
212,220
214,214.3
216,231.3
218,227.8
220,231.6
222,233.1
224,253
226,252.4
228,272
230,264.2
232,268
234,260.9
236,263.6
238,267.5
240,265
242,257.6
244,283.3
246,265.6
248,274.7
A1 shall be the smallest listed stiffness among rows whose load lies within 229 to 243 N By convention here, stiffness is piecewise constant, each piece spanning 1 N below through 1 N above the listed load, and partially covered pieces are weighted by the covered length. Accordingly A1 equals 257.6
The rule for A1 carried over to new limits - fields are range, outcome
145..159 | 263.6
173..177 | 241.9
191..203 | 136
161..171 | 249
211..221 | 214.3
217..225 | 227.8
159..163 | 271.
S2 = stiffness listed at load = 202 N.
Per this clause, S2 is 206.5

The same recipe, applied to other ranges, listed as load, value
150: 265.6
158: 276.9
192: 136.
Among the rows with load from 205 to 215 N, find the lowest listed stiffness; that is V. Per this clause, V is 214.3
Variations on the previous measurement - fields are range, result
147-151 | 265.6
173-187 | 228.7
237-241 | 265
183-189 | 205.6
